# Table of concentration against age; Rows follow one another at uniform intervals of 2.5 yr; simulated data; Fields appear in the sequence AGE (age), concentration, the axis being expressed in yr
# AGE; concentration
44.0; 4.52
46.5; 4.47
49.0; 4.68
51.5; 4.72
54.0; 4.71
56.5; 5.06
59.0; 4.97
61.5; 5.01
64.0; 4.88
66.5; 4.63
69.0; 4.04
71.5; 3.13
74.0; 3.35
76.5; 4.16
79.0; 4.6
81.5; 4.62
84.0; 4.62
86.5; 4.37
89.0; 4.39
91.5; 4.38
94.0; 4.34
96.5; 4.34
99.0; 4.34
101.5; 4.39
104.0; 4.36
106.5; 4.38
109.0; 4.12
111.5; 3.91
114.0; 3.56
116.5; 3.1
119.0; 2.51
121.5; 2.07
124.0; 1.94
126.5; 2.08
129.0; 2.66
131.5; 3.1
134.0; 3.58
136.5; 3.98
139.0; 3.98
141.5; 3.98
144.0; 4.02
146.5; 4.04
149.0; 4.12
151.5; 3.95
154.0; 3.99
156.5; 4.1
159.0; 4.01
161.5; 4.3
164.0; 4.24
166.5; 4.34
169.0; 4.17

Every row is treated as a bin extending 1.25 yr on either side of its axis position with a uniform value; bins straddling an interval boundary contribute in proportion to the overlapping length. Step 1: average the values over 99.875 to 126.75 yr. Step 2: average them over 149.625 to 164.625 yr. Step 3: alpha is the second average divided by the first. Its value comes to 1.21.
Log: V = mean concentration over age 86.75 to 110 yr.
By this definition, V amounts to 4.34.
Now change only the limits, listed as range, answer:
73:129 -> 3.79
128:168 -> 3.91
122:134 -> 2.54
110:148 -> 3.25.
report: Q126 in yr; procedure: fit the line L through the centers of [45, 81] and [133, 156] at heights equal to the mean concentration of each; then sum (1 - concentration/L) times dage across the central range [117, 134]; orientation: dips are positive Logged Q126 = 6.5 yr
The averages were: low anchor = 4.46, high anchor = 3.97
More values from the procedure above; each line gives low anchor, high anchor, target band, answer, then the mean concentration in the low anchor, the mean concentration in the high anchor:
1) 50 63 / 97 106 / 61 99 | 2.5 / 4.89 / 4.36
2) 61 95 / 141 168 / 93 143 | 8.0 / 4.31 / 4.1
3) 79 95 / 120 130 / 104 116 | -3.4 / 4.47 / 2.18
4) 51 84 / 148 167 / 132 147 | 1.1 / 4.45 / 4.12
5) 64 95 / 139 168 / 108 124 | 4.1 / 4.24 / 4.09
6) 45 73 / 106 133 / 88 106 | -3.9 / 4.56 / 3.01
